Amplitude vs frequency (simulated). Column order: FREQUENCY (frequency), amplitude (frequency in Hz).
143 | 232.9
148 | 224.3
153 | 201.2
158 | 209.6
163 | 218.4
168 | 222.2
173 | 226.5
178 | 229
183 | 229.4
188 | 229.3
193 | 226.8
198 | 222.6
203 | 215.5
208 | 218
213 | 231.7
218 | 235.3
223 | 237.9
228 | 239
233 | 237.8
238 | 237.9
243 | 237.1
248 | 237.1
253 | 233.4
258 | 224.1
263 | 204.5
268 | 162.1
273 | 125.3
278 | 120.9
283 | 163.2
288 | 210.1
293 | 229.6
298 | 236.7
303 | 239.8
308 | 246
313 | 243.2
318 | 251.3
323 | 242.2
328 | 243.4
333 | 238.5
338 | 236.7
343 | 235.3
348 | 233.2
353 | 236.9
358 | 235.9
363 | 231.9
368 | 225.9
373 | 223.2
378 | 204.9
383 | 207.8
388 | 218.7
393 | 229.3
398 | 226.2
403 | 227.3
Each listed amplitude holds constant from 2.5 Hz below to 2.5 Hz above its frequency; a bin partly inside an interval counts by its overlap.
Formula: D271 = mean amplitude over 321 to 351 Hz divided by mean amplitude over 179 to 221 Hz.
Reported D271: 1.05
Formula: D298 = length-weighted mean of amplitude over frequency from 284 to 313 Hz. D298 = 230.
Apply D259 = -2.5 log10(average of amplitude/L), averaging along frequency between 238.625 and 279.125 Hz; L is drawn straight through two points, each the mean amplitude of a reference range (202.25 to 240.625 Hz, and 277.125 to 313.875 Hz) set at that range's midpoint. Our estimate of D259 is 0.13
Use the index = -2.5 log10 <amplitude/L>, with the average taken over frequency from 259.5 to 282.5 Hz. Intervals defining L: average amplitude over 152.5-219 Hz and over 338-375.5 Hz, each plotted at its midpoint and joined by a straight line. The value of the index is 0.401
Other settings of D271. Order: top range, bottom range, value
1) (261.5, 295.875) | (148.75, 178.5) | 0.80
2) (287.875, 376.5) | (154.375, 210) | 1.06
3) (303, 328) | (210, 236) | 1.04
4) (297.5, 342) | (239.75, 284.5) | 1.27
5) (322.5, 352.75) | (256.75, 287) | 1.43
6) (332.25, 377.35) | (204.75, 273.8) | 1.05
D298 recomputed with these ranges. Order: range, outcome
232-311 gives 209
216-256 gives 237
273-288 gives 151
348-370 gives 233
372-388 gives 212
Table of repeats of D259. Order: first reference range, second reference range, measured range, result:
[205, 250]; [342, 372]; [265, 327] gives 0.13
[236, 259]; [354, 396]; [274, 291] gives 0.38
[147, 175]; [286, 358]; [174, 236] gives -0.03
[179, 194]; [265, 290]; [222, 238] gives -0.22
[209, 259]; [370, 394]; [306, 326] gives -0.10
